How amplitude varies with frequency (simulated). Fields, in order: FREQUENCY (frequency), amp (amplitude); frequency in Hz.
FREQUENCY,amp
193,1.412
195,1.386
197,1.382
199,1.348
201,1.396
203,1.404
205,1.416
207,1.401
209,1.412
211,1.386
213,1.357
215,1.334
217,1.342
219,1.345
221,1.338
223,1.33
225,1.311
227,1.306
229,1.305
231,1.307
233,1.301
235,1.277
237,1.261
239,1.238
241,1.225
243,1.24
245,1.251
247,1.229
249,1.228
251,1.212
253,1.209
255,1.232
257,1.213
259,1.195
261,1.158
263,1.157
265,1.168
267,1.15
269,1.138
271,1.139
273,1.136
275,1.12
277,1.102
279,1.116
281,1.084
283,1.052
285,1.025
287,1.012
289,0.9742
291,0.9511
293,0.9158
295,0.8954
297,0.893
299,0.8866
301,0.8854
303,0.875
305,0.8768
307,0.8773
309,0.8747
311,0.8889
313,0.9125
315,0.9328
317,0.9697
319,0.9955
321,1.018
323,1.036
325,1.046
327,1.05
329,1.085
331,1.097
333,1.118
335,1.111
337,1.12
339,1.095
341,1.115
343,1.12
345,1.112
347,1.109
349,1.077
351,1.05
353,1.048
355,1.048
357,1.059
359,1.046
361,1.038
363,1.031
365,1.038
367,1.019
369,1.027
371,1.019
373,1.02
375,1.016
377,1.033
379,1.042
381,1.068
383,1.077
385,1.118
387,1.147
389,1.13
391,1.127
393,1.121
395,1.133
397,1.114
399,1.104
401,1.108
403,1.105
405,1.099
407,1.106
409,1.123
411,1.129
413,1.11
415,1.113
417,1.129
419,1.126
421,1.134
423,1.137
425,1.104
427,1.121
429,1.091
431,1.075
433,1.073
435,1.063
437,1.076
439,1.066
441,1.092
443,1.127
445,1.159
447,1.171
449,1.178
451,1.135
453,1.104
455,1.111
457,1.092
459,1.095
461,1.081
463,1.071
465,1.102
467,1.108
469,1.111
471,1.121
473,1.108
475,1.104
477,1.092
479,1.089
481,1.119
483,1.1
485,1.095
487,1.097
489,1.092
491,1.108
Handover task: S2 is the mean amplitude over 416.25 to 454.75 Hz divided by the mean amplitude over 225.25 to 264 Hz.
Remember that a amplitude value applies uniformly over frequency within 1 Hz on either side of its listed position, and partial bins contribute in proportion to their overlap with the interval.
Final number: 0.90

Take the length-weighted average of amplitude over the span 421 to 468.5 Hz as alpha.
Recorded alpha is 1.11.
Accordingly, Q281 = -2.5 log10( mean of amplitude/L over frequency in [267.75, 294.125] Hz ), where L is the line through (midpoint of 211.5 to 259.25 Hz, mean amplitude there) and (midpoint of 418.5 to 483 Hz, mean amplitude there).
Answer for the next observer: 0.17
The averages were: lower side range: 1.28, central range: 1.06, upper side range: 1.11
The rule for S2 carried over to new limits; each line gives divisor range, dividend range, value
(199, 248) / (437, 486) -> 0.84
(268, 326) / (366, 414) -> 1.10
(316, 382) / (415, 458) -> 1.05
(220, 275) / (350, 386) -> 0.85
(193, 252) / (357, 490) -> 0.83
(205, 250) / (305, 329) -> 0.74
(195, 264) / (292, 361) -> 0.78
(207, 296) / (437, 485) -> 0.92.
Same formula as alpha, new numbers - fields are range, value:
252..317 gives 1.03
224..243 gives 1.28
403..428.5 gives 1.12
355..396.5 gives 1.07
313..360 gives 1.06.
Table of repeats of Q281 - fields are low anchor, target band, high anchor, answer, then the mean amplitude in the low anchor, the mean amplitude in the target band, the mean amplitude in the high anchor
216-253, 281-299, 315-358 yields 0.201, 1.28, 0.967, 1.07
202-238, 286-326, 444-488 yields 0.323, 1.34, 0.936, 1.11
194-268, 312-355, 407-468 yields 0.137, 1.29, 1.06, 1.11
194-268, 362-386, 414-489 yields 0.127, 1.29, 1.04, 1.11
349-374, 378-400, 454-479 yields -0.053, 1.04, 1.11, 1.1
